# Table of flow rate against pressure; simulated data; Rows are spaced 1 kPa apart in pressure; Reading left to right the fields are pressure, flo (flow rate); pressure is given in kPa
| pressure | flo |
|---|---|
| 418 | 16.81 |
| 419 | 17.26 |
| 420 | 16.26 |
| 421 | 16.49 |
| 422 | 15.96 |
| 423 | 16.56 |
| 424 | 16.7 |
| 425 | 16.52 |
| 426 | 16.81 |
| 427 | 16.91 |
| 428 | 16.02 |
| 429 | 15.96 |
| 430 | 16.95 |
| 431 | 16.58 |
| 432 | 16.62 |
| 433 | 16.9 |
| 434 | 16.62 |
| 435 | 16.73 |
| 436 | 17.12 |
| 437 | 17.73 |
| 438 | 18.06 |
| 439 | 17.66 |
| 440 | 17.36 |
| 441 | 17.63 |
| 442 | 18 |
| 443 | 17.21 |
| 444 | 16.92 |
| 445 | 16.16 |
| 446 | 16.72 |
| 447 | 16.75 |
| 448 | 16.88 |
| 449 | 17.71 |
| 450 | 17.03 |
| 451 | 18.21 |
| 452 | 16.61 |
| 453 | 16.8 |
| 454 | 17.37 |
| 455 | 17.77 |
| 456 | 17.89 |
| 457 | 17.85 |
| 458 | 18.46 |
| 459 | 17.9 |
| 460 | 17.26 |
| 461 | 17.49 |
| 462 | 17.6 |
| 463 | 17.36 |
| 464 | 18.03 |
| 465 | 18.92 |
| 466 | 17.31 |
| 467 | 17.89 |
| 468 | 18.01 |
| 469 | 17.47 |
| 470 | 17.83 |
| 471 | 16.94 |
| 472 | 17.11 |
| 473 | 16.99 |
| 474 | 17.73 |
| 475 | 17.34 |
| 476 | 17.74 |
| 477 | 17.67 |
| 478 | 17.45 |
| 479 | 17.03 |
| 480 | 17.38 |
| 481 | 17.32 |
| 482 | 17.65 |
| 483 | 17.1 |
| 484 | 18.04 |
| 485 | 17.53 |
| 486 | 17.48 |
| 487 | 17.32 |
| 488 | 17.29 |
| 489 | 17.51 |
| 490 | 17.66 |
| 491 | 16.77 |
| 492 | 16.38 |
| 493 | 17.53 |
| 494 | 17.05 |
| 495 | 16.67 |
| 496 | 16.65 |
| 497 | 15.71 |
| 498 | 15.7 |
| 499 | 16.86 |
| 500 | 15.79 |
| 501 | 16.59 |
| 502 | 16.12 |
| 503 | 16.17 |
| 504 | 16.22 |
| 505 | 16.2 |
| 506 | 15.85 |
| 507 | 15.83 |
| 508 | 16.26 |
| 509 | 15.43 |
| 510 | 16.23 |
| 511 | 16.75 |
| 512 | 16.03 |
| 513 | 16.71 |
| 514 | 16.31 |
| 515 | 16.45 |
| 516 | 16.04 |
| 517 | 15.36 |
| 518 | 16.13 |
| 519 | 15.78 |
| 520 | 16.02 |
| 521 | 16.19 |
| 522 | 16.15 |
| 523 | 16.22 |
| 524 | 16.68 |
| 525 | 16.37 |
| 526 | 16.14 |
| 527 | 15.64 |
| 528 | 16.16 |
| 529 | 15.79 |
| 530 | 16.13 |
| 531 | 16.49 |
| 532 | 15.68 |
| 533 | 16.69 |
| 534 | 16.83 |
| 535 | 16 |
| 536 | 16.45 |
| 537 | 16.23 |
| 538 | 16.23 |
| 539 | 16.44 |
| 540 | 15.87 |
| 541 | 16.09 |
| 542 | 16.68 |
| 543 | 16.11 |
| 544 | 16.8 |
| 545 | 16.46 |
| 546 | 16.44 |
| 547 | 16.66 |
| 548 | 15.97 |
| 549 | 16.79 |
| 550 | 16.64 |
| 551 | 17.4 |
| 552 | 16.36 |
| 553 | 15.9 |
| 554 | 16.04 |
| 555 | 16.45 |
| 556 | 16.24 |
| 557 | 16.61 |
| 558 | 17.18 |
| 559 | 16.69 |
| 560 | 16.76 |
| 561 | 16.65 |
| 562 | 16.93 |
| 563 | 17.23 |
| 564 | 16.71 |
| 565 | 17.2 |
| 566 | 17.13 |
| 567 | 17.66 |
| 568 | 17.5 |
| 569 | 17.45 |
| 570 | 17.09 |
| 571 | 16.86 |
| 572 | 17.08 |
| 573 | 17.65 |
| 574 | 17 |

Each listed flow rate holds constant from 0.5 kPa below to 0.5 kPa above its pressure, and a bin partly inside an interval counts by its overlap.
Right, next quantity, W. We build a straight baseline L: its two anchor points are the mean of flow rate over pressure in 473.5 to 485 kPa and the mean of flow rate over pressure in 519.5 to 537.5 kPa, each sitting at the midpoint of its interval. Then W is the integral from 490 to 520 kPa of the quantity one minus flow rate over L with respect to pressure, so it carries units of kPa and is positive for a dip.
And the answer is 1.0 kPa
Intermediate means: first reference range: 17.5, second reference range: 16.2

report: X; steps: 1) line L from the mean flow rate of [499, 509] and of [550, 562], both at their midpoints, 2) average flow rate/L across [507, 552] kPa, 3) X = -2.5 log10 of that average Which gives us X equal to 0.005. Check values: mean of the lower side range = 16.1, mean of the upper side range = 16.6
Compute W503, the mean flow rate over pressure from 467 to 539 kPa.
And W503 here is 16.6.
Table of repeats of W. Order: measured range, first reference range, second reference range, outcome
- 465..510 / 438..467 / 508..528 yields -0.57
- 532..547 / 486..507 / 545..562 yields 0.18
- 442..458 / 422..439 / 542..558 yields -0.49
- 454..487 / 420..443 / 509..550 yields -1.91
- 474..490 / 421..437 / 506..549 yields -1.04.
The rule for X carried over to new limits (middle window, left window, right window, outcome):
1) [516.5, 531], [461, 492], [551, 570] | 0.07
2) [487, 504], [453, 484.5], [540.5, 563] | 0.04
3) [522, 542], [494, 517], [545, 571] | 0.02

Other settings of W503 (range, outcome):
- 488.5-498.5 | 16.8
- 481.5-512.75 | 16.7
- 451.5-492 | 17.5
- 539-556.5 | 16.4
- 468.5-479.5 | 17.4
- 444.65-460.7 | 17.3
